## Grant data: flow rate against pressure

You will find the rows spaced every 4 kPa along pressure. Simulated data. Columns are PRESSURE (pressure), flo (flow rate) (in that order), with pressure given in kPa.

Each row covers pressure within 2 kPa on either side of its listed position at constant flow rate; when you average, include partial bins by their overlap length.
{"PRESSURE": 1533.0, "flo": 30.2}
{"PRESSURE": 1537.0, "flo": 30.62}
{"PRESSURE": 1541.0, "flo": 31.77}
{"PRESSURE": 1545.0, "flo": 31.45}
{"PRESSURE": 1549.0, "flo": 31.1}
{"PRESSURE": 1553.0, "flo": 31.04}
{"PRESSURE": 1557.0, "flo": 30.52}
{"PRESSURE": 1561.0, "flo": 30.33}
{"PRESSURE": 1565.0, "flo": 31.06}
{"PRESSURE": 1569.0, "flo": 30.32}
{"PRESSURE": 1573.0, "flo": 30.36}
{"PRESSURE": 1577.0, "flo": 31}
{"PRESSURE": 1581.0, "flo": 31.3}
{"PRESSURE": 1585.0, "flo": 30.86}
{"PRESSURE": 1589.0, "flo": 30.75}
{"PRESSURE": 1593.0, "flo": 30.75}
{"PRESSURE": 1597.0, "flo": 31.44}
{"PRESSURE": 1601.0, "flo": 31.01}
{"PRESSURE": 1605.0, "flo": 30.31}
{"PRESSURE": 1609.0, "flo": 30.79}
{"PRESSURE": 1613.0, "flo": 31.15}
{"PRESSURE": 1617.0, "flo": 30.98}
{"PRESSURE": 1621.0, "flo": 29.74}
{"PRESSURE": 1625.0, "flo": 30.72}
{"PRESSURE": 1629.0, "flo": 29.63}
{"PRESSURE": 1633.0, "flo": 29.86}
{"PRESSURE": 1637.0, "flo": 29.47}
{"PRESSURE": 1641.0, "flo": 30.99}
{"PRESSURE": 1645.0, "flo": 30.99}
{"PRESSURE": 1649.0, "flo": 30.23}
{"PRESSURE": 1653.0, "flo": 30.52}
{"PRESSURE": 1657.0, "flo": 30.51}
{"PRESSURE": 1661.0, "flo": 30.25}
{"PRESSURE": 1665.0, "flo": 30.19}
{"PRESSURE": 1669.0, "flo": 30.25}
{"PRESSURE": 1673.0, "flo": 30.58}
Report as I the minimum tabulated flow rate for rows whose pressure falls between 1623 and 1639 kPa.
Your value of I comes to 29.47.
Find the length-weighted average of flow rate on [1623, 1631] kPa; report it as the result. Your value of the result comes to 30.2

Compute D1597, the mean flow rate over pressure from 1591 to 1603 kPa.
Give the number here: 31.1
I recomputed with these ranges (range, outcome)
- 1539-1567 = 30.33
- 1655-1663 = 30.25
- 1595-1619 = 30.31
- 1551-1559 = 30.52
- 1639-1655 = 30.23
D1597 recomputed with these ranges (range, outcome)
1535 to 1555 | 31.2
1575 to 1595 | 30.9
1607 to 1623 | 30.7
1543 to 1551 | 31.3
